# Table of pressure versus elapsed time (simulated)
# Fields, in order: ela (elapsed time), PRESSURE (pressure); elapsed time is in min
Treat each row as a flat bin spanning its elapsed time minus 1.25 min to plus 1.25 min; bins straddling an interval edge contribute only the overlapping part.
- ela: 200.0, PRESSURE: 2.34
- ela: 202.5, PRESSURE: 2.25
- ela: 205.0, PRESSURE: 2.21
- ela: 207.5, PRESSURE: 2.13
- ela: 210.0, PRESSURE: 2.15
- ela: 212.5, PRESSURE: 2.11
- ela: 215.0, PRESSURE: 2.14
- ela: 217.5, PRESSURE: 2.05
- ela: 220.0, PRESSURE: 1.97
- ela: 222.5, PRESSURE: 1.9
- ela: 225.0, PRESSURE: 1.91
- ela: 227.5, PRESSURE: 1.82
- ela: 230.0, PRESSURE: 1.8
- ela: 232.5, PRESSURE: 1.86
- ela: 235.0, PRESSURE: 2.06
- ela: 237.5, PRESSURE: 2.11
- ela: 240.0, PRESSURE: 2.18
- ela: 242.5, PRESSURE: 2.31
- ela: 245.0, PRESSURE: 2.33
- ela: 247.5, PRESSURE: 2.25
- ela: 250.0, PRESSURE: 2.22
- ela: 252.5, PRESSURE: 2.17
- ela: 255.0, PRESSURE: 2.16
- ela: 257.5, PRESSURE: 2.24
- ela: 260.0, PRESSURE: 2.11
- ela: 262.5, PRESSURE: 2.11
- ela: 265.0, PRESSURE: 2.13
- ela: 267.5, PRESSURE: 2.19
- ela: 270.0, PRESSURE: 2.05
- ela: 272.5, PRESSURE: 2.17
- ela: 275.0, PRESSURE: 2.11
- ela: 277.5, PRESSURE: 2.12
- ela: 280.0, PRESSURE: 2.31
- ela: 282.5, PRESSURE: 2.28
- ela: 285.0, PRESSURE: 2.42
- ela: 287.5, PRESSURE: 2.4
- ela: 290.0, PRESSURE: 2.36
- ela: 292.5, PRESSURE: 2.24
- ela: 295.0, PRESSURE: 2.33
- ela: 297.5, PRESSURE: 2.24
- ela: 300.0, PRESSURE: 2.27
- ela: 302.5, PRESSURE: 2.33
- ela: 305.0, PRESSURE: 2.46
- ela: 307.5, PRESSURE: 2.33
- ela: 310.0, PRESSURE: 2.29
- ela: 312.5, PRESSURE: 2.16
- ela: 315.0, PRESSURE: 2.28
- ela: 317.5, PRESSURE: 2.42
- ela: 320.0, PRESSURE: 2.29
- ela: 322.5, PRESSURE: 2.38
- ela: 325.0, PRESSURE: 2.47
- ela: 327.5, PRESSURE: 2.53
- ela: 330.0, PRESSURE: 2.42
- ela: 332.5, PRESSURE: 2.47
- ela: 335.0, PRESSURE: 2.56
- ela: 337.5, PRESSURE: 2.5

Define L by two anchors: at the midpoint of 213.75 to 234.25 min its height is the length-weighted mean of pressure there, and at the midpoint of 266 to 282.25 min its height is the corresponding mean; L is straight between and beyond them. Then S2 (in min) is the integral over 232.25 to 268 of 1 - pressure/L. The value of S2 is -2.0 min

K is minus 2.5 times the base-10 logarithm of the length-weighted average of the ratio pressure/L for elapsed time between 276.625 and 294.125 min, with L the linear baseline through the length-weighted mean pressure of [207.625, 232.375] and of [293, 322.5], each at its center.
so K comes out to -0.04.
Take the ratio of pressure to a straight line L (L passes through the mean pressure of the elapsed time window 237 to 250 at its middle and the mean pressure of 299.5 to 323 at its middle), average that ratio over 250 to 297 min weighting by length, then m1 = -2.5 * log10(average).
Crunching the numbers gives 0.03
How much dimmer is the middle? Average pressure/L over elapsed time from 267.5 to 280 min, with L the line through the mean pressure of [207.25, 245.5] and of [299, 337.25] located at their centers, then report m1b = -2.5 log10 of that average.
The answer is 0.04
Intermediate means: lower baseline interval 2.04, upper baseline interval 2.38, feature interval 2.14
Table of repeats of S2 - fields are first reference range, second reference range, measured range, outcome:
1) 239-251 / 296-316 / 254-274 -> 1.1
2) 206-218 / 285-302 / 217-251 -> 1.9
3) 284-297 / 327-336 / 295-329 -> 1.1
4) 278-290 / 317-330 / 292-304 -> 0.4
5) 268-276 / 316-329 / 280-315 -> -0.8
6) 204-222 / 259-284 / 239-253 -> -0.8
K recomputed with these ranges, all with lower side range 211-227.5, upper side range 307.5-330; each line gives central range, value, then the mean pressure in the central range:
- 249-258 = -0.035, 2.19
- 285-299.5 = -0.029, 2.32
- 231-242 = -0.001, 2.06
